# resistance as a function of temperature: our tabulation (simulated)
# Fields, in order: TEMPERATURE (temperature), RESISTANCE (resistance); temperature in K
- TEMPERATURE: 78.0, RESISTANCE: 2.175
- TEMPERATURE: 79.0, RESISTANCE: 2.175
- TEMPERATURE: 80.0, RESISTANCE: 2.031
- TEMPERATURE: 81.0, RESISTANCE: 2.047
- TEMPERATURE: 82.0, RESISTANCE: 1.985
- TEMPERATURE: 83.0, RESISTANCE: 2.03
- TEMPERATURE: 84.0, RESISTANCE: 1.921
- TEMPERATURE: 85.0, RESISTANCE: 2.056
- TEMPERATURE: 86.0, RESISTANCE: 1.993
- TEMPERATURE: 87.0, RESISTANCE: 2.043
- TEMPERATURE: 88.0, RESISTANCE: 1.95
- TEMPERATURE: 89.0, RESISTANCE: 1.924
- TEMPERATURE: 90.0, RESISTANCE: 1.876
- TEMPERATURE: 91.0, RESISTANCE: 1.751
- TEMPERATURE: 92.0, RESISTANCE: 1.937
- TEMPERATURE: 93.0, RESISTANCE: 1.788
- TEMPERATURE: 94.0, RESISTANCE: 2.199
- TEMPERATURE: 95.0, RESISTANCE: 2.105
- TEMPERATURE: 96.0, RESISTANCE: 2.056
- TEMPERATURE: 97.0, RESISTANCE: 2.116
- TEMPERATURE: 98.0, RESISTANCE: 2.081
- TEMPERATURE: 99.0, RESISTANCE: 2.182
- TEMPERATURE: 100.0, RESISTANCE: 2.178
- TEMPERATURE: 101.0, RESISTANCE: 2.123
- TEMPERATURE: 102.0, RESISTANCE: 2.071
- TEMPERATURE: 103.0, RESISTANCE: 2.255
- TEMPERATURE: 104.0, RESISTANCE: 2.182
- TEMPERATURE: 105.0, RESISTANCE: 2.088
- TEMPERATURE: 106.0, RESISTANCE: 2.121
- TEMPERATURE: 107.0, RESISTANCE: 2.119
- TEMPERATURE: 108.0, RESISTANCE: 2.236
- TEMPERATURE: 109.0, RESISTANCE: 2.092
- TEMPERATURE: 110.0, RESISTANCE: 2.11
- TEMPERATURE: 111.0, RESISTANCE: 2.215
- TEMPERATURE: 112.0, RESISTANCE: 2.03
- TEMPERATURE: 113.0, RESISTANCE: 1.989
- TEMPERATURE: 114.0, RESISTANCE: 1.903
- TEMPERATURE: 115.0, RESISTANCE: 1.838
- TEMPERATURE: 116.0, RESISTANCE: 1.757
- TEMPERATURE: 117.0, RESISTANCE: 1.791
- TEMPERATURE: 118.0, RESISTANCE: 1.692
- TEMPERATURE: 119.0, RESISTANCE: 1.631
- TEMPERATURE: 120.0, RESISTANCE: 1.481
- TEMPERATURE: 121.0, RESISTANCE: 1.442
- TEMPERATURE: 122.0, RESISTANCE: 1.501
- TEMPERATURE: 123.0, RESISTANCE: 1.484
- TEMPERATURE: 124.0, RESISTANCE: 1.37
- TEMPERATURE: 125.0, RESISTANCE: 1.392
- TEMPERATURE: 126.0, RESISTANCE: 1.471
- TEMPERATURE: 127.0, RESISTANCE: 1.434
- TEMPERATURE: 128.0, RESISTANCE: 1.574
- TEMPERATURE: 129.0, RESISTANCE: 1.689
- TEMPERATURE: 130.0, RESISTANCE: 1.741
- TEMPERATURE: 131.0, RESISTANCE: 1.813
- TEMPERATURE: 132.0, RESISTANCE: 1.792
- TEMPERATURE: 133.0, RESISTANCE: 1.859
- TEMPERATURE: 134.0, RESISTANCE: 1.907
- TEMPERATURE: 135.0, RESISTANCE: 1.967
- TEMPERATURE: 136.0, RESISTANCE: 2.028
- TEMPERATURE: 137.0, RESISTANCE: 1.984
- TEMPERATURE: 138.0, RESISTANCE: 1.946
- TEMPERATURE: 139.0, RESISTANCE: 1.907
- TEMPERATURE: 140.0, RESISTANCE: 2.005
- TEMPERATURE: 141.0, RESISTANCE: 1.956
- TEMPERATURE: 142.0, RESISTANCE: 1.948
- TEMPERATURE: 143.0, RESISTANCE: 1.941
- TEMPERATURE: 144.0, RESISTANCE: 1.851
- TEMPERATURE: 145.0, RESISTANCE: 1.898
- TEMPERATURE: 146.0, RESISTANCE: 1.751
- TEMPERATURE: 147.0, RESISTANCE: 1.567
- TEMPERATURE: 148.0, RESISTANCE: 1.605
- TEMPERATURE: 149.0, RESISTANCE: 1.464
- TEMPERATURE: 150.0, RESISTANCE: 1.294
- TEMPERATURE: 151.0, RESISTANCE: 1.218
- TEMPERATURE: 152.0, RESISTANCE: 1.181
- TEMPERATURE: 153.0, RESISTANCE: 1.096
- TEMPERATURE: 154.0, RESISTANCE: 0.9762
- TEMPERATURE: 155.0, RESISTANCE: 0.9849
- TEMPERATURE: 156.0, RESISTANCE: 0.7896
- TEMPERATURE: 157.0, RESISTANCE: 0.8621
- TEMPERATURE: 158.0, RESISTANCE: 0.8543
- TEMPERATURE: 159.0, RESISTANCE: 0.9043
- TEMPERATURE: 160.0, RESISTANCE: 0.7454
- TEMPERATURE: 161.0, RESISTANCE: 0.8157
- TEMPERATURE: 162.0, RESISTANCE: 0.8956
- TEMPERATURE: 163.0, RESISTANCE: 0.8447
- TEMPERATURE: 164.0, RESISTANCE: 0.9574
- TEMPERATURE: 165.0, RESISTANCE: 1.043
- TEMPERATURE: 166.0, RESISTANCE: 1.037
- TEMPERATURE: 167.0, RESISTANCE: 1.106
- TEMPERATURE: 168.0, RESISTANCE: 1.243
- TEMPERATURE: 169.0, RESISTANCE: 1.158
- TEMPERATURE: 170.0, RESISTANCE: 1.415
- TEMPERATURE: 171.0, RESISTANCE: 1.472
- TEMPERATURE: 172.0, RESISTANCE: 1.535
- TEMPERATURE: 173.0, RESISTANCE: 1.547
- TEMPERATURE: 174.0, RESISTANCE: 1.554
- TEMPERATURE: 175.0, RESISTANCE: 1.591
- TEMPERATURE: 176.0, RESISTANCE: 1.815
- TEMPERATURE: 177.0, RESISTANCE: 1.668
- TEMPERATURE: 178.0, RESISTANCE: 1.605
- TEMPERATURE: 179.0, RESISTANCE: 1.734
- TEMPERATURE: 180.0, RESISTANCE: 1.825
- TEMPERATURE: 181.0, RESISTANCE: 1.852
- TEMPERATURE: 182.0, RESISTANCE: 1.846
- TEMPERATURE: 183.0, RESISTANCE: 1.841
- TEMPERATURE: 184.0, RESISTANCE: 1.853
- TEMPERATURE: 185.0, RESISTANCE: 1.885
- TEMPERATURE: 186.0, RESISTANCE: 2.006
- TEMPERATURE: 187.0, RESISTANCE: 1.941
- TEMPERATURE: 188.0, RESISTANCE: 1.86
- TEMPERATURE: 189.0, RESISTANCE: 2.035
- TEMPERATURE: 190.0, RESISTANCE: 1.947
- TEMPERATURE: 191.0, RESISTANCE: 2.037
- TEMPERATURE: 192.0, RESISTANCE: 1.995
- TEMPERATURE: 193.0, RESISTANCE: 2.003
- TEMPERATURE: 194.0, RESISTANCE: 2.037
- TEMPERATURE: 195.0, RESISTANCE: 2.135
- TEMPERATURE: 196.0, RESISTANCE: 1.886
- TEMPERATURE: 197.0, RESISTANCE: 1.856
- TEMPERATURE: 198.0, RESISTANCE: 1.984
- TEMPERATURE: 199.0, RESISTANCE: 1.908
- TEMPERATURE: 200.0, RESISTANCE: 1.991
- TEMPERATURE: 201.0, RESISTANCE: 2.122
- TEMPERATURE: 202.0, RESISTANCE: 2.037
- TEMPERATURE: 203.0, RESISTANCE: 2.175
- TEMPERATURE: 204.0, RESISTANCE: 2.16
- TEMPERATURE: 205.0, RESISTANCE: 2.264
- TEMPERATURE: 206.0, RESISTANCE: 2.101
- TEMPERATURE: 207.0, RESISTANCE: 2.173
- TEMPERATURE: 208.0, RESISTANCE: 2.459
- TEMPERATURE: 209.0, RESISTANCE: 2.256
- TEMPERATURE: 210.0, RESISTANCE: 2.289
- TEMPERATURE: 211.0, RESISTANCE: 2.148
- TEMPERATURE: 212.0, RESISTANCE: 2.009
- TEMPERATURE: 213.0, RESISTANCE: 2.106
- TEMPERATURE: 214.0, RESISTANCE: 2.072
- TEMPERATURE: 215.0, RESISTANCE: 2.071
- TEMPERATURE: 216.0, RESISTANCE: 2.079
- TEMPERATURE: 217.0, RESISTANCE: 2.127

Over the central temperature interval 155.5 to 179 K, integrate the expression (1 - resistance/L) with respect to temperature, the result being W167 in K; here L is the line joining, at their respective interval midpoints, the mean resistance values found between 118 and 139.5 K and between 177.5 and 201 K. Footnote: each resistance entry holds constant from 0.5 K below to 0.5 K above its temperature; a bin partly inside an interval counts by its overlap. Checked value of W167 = 8.1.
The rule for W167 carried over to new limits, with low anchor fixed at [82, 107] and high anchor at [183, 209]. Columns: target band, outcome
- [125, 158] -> 7.2 K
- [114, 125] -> 2.4 K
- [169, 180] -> 2.4 K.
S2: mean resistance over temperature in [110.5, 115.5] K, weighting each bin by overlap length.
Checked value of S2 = 1.99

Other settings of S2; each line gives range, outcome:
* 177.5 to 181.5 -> 1.75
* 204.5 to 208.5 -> 2.25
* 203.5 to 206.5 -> 2.17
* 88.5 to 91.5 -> 1.85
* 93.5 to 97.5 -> 2.12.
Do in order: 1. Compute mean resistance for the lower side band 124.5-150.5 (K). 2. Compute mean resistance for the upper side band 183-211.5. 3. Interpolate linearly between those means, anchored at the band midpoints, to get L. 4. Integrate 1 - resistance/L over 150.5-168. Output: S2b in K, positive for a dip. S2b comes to 8.4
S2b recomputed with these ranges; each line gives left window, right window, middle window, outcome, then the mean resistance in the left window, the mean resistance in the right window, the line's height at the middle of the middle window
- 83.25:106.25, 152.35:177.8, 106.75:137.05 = -1.4 K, 2.04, 1.16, 1.7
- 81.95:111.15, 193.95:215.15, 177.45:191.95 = 1.5 K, 2.06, 2.1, 2.1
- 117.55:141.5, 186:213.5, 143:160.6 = 5.4 K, 1.71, 2.07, 1.82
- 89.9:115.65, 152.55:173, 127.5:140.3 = -2.8 K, 2.06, 1.05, 1.54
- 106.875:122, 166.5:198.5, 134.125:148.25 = -0.5 K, 1.87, 1.76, 1.83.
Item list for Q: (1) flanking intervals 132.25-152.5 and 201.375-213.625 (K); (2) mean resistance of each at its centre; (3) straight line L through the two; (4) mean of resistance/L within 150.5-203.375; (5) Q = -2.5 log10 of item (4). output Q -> 0.287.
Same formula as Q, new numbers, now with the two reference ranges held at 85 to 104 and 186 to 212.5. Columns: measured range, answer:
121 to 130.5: 0.328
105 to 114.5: -0.025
